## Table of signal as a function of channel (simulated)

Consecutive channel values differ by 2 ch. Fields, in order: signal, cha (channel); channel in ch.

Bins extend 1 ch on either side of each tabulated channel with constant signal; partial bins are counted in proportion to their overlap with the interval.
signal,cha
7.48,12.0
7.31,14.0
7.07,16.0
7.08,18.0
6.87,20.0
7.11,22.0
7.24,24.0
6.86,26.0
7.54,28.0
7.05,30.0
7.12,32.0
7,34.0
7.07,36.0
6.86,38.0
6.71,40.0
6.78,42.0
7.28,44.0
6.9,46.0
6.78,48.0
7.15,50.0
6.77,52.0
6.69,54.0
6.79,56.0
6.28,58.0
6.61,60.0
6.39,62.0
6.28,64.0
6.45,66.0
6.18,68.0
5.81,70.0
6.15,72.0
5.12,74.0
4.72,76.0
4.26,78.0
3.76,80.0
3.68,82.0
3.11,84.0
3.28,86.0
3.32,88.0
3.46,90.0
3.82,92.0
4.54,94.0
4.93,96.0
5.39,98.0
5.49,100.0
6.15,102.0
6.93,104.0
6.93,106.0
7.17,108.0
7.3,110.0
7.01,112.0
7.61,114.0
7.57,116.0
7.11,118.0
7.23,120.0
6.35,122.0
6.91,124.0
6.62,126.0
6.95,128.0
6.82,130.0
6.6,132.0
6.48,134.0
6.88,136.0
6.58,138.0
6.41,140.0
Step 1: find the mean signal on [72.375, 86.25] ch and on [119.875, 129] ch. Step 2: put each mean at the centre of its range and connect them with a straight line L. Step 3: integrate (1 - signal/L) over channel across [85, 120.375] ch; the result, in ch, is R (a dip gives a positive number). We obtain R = -1.5 ch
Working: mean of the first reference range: 4.13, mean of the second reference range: 6.77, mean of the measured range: 5.82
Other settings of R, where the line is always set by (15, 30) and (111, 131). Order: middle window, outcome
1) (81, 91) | 5.2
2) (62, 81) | 4.3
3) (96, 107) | 1.5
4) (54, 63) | 0.7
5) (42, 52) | 0.2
